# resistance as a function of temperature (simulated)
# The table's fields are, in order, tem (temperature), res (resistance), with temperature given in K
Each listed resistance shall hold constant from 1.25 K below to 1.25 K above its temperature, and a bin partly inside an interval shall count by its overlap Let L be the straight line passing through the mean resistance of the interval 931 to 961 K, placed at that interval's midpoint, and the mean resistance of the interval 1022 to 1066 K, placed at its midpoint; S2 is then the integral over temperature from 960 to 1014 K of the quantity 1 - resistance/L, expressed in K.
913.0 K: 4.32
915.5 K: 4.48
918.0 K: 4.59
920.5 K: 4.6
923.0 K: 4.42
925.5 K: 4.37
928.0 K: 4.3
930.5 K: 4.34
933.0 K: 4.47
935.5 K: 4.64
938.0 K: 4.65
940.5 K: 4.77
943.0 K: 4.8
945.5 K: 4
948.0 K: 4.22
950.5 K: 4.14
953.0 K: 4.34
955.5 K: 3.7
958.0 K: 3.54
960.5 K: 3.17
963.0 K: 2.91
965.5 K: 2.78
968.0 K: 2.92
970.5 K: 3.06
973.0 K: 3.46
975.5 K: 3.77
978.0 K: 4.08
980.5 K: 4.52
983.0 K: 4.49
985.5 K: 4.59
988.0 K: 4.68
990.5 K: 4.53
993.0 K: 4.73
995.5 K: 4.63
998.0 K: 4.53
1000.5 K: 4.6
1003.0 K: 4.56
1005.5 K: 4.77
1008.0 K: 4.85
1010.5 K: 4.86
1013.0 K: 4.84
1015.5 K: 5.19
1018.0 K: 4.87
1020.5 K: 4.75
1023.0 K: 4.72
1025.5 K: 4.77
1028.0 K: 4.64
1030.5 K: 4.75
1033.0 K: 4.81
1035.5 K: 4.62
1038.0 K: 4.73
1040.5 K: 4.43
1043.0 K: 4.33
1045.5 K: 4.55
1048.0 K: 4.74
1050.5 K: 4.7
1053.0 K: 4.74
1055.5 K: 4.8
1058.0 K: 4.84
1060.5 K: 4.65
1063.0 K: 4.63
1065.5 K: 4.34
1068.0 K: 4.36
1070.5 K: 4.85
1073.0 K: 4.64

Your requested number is 3.2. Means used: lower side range 4.23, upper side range 4.66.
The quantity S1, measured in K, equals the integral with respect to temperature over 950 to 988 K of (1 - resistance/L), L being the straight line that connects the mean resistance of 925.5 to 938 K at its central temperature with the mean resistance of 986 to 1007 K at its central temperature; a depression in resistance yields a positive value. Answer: 7.0 K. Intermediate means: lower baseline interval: 4.45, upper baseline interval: 4.63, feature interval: 3.72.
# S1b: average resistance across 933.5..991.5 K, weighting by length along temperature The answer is 3.99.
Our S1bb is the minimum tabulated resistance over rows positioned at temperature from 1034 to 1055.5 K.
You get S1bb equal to 4.33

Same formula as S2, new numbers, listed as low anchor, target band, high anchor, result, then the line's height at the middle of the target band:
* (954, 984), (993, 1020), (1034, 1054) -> -4.6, 4.07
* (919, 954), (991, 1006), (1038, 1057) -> -0.3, 4.54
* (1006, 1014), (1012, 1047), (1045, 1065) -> 0.5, 4.78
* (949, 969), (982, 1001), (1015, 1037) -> -2.3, 4.1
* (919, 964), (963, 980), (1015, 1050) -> 3.9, 4.36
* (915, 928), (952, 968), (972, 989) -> 3.6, 4.32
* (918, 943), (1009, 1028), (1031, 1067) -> -1.0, 4.61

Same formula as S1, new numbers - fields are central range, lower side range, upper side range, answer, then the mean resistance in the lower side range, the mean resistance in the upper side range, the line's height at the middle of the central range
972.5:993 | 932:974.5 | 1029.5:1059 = -1.0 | 3.85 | 4.67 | 4.12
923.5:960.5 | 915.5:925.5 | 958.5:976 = -3.8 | 4.51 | 3.14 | 3.88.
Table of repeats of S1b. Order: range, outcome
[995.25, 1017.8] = 4.77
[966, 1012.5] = 4.3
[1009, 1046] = 4.73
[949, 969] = 3.45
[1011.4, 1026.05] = 4.86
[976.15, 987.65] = 4.41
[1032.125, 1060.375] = 4.66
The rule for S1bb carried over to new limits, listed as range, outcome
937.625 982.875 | 2.78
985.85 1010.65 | 4.53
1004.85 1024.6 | 4.72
